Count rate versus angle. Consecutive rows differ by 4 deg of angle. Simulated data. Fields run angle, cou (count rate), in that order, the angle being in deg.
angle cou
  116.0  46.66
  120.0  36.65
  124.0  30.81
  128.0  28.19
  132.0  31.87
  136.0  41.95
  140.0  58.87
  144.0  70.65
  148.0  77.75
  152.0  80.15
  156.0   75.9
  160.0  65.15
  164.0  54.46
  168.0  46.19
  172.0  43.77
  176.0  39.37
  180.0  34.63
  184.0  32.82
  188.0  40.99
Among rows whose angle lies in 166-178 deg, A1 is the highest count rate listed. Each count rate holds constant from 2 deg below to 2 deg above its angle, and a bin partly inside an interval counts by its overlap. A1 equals 46.19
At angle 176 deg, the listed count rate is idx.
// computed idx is 39.37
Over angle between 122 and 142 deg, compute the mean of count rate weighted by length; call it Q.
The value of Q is 38.3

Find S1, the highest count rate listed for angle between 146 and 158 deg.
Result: 80.15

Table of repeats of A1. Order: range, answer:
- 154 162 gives 75.9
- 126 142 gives 58.87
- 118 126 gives 36.65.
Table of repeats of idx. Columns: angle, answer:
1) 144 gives 70.65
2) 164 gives 54.46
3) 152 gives 80.15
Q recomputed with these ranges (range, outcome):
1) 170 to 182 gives 39.3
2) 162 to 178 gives 45.9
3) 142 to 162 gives 73.9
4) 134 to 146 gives 57.2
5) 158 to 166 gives 59.8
